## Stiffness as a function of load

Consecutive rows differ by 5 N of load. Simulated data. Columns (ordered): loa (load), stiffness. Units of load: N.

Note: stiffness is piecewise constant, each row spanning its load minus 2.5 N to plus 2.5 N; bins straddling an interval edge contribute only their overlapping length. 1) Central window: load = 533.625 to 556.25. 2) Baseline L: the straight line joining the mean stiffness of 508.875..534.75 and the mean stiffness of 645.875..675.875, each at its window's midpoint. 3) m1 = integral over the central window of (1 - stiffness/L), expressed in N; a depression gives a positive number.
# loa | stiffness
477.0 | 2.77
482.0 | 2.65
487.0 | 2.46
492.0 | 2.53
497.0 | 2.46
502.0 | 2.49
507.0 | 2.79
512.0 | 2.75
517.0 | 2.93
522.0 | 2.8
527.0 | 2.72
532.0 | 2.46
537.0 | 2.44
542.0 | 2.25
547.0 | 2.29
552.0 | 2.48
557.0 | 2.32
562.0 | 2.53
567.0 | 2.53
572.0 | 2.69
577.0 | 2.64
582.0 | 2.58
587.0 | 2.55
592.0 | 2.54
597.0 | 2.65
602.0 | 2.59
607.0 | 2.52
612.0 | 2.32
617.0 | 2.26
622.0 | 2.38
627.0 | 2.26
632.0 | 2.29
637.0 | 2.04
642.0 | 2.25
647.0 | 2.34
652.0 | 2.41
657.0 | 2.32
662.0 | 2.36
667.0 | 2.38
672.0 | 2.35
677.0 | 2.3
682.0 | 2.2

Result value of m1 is 2.57 N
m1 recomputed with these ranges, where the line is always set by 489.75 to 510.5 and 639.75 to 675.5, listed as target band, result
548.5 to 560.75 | 0.5 N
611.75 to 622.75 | 0.4 N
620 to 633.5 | 0.5 N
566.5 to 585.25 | -1.2 N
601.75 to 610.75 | -0.3 N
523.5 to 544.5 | 0.4 N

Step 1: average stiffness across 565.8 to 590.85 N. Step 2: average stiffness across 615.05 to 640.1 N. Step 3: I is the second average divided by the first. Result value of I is 0.86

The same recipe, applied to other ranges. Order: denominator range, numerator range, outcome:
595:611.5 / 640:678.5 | 0.92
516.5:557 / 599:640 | 0.93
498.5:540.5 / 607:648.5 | 0.86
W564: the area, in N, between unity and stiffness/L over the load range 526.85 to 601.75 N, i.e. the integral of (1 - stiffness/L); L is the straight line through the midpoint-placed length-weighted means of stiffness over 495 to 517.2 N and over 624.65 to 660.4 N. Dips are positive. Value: -0.4 N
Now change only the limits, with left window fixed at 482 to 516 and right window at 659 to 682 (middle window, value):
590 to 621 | -0.5 N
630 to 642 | 1.0 N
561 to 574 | -0.5 N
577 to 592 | -0.7 N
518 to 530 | -1.0 N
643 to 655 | 0.0 N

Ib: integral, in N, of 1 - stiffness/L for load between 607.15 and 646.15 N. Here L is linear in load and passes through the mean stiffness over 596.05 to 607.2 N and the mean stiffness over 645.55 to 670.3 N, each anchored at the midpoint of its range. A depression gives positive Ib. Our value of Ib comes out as 3.3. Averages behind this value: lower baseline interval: 2.59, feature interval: 2.28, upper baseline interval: 2.36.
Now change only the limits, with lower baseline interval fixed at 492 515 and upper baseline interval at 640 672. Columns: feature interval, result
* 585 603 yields -0.9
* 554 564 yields 0.4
